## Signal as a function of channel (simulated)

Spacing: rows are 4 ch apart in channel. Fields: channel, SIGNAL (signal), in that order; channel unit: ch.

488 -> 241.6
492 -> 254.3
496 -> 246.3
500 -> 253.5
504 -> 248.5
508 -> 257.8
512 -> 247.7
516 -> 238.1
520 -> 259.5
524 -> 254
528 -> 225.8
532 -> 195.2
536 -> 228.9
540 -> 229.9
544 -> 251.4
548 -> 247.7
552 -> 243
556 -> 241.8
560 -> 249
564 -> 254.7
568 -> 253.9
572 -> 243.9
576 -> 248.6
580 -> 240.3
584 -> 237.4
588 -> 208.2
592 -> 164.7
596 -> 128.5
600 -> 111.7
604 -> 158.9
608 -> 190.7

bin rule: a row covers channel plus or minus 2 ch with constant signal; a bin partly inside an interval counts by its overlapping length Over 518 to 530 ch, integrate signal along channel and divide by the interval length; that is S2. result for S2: 246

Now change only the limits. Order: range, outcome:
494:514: 251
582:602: 170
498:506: 251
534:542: 229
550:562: 245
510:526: 250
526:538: 217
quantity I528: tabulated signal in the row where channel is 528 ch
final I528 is 225.8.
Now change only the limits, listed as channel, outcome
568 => 253.9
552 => 243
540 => 229.9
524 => 254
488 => 241.6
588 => 208.2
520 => 259.5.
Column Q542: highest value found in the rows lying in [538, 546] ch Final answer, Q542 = 251.4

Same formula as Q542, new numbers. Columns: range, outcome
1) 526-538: 228.9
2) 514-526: 259.5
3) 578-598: 240.3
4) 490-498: 254.3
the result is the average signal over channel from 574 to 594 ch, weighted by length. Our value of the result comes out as 220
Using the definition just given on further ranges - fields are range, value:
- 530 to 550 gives 231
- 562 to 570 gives 254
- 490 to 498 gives 250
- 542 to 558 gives 246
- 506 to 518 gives 248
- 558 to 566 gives 252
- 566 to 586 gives 245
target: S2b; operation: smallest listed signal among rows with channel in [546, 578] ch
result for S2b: 241.8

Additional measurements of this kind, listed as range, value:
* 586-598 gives 128.5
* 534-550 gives 228.9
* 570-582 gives 240.3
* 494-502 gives 246.3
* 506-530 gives 225.8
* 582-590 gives 208.2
